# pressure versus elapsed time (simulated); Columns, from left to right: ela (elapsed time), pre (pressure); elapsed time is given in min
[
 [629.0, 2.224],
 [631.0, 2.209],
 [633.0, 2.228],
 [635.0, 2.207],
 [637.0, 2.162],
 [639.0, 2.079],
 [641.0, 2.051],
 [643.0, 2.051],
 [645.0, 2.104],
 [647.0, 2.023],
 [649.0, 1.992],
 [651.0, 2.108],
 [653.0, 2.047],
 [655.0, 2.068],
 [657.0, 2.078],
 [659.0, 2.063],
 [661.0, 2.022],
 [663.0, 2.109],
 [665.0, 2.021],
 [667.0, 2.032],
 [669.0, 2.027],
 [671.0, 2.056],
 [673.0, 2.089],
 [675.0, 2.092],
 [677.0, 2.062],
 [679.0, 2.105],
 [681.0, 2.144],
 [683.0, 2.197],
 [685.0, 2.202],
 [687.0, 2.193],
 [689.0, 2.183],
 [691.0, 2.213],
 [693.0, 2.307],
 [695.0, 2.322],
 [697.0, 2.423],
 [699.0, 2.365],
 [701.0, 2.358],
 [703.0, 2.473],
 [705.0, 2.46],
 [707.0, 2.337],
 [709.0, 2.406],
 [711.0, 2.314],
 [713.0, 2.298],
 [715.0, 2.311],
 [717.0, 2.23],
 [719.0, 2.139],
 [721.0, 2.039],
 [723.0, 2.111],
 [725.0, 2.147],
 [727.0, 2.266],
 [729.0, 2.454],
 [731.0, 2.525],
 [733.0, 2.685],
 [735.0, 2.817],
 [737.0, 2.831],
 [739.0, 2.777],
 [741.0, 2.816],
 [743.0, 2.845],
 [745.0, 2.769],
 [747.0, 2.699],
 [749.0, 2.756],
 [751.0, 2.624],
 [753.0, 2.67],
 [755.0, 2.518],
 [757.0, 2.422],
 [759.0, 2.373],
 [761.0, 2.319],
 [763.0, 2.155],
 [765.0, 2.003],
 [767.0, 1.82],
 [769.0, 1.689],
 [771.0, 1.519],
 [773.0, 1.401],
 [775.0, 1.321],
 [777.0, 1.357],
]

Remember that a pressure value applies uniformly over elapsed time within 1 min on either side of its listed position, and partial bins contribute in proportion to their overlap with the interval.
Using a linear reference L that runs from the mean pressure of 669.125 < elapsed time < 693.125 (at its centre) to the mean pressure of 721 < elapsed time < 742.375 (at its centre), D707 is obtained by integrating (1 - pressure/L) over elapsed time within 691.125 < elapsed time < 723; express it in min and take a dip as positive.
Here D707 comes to 0.3 min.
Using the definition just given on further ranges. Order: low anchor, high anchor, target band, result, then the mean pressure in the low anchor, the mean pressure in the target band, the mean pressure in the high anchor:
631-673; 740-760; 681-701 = 0.4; 2.08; 2.27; 2.65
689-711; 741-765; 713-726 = 1.4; 2.36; 2.17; 2.55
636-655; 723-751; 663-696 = 2.0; 2.07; 2.14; 2.63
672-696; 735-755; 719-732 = 1.6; 2.18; 2.25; 2.75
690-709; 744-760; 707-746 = 0.5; 2.36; 2.46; 2.6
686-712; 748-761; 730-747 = -1.9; 2.33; 2.75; 2.54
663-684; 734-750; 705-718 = 0.8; 2.08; 2.33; 2.79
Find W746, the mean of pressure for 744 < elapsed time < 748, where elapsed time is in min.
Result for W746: 2.73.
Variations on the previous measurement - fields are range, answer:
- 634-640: 2.15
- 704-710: 2.4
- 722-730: 2.24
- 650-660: 2.07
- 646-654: 2.04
